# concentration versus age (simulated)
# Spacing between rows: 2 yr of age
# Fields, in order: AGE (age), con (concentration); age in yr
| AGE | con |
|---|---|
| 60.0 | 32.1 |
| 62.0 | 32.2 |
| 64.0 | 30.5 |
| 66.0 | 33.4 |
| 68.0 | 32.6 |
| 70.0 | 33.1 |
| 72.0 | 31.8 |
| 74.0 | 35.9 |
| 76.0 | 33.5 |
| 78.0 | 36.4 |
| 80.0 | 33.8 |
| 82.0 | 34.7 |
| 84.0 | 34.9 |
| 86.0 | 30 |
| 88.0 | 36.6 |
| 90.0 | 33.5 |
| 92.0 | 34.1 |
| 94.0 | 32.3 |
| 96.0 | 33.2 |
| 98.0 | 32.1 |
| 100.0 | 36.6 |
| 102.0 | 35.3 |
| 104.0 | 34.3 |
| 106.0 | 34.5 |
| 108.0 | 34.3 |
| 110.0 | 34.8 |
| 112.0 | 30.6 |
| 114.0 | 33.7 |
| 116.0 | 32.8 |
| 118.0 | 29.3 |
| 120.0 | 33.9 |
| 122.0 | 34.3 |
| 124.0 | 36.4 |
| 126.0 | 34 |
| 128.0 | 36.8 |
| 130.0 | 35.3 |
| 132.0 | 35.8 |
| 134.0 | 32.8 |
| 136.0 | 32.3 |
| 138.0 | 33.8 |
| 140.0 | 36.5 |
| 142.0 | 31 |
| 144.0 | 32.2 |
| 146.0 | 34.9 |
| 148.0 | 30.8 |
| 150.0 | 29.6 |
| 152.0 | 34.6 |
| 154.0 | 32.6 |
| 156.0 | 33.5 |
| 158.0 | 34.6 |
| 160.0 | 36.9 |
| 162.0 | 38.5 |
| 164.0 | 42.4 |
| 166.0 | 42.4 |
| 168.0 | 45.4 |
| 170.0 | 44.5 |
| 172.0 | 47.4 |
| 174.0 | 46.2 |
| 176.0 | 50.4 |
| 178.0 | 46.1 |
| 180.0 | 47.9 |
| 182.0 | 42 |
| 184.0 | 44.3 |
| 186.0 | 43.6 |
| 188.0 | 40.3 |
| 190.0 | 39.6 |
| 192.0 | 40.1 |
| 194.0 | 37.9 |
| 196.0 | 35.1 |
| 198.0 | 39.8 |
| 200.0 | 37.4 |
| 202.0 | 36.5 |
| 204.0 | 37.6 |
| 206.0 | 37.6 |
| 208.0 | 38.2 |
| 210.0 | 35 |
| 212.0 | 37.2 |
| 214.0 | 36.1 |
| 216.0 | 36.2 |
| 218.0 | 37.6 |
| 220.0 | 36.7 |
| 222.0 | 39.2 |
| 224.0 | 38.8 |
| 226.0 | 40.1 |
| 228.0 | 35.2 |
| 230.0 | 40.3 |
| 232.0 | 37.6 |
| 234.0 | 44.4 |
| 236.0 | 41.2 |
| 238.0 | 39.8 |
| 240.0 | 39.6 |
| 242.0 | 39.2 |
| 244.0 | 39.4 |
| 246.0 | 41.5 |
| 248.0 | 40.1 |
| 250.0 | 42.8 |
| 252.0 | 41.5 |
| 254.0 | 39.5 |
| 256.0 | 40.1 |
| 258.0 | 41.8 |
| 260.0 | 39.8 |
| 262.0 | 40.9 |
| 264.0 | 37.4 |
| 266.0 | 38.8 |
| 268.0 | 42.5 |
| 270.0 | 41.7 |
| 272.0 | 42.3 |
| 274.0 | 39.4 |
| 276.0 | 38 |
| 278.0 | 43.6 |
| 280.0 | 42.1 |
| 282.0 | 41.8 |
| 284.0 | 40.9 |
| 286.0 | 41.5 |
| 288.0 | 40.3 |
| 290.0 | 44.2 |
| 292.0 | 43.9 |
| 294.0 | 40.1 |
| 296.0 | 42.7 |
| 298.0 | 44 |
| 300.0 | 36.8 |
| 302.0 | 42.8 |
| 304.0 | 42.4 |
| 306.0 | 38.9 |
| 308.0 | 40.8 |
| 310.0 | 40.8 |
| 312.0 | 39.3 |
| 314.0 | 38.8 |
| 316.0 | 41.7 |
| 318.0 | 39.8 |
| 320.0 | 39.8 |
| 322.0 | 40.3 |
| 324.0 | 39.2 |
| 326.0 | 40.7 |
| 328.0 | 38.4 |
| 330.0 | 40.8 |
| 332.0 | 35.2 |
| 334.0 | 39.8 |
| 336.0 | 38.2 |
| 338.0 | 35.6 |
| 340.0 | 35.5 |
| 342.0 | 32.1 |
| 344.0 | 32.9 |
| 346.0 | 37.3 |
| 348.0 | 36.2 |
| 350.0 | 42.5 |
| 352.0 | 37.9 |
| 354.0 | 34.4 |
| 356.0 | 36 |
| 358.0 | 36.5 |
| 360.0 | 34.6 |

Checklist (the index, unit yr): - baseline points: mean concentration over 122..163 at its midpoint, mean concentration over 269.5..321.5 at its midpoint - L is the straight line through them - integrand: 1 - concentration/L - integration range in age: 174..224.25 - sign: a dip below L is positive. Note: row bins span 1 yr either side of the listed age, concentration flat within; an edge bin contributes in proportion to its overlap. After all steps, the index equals -4.31 yr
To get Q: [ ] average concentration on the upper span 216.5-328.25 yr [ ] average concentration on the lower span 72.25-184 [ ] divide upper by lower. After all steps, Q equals 1.12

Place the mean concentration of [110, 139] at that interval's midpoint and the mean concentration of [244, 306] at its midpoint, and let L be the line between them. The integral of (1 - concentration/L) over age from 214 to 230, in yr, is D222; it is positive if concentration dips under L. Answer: 0.3 yr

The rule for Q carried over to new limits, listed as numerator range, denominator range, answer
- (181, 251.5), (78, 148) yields 1.15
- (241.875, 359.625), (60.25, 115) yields 1.18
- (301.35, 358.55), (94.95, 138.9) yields 1.13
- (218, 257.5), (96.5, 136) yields 1.17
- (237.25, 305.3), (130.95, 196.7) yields 1.06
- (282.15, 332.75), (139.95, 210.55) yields 1.04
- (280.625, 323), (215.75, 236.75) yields 1.05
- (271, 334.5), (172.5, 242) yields 1.02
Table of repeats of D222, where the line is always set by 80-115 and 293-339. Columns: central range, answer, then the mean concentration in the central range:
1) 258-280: -1.1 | 40.6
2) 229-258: -2.0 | 40.5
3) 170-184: -4.0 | 46.3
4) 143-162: 1.0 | 33.6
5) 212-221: 0.1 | 36.7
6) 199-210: -0.1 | 37.2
